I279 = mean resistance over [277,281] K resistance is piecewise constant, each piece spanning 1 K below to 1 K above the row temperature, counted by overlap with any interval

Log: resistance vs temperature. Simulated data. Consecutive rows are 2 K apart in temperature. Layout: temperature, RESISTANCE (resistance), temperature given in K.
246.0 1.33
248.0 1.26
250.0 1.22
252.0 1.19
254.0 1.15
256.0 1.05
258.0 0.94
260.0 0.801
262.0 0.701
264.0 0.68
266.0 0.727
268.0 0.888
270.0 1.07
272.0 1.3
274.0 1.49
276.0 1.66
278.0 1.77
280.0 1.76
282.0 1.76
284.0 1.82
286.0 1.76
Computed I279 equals 1.77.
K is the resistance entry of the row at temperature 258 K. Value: 0.94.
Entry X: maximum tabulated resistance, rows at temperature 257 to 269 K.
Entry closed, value 0.94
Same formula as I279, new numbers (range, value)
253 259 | 1.05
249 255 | 1.19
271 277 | 1.48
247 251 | 1.24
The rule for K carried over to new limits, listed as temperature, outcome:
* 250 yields 1.22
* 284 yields 1.82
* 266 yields 0.727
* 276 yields 1.66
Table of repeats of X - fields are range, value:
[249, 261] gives 1.22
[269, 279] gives 1.77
